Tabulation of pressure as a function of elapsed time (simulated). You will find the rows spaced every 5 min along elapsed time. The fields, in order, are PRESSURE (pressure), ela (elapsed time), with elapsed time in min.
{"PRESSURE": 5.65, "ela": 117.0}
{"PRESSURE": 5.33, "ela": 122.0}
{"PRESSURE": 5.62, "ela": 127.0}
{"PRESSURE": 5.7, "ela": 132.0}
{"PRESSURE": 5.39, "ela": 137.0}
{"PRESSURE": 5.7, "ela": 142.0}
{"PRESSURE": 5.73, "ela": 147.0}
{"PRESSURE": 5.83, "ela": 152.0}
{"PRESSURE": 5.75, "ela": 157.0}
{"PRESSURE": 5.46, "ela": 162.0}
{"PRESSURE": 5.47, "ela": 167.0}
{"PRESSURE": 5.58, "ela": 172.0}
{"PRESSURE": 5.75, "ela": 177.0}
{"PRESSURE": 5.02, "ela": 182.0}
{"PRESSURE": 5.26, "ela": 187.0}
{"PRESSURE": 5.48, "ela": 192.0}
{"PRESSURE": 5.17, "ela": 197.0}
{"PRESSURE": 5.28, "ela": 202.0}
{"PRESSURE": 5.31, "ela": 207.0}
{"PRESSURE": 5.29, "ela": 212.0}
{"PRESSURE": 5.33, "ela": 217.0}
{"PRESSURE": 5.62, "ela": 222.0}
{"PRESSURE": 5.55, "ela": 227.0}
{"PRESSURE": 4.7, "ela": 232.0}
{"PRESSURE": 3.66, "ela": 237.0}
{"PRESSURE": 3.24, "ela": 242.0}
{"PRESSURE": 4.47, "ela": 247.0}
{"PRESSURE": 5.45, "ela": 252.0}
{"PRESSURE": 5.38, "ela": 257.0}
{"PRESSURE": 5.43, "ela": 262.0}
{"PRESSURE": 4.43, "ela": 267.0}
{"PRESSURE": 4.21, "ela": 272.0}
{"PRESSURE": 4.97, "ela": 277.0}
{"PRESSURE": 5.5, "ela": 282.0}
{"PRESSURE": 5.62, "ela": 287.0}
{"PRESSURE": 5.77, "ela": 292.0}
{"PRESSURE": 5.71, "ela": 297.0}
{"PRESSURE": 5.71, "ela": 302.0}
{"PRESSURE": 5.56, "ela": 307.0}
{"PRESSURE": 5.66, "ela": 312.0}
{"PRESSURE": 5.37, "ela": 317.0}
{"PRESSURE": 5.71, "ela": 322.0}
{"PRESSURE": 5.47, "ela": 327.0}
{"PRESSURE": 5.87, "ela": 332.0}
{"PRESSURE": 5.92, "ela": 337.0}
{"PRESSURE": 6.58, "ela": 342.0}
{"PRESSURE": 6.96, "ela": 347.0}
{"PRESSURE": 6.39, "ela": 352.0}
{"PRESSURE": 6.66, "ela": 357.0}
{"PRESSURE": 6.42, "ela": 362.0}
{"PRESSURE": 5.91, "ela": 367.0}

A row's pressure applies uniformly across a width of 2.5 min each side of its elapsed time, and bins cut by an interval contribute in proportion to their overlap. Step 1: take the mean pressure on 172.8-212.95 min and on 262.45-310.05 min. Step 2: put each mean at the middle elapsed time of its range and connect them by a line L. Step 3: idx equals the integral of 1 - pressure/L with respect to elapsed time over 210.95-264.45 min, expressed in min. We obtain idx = 4.04 min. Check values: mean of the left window 5.33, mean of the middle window 4.91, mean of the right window 5.29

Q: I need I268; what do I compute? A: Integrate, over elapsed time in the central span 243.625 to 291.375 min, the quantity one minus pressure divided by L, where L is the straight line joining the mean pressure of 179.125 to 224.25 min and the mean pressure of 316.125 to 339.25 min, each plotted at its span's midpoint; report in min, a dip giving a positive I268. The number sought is 4.0 min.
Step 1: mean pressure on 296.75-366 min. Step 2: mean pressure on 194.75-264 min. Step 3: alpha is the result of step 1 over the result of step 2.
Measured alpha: 1.20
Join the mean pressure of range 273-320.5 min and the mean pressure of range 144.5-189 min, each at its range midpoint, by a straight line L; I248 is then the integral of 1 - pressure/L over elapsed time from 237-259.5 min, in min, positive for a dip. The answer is 4.0 min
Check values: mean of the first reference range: 5.54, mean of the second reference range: 5.5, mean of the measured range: 4.53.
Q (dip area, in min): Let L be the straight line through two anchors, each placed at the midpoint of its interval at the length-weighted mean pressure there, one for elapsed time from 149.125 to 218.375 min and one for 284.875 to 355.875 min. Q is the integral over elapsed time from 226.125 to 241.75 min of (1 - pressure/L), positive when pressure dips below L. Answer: 3.5 min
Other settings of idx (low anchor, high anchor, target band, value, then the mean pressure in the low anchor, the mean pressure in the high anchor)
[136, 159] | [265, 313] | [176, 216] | 1.9 min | 5.7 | 5.31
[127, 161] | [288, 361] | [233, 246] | 4.7 min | 5.67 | 5.96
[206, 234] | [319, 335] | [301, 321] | 0.2 min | 5.31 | 5.68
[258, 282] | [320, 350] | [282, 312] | -1.6 min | 4.88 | 6.1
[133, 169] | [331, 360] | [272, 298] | 3.4 min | 5.62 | 6.42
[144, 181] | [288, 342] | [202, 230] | 1.3 min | 5.63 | 5.72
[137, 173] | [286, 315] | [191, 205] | 0.9 min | 5.63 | 5.67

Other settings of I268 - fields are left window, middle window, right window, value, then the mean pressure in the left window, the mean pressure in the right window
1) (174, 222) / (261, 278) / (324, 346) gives 3.0 min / 5.34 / 6.02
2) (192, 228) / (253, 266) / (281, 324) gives 0.5 min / 5.36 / 5.63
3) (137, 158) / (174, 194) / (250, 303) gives 0.7 min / 5.71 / 5.28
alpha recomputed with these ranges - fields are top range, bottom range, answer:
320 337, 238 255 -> 1.31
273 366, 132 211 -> 1.07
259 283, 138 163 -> 0.86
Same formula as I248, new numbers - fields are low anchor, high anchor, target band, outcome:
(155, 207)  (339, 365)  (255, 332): 9.9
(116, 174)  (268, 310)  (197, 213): 0.6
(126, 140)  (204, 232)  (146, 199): -0.3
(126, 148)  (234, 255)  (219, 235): -2.7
